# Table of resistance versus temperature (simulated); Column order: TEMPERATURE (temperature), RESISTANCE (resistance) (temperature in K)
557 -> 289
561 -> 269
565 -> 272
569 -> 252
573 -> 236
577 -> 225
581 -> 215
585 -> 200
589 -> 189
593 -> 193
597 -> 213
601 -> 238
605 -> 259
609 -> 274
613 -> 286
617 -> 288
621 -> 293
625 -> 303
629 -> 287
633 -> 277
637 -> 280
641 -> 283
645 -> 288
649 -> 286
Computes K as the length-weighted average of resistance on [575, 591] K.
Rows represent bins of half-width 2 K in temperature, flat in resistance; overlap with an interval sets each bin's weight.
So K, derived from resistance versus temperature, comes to 207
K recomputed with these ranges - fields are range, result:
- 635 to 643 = 282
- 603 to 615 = 273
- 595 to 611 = 246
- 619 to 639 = 288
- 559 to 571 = 264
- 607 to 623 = 285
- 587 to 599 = 198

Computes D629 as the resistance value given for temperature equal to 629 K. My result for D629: 287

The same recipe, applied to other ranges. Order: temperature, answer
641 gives 283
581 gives 215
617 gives 288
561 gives 269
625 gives 303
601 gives 238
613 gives 286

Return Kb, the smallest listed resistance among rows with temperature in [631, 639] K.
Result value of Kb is 277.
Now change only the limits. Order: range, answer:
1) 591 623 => 193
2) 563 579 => 225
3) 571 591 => 189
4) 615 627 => 288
